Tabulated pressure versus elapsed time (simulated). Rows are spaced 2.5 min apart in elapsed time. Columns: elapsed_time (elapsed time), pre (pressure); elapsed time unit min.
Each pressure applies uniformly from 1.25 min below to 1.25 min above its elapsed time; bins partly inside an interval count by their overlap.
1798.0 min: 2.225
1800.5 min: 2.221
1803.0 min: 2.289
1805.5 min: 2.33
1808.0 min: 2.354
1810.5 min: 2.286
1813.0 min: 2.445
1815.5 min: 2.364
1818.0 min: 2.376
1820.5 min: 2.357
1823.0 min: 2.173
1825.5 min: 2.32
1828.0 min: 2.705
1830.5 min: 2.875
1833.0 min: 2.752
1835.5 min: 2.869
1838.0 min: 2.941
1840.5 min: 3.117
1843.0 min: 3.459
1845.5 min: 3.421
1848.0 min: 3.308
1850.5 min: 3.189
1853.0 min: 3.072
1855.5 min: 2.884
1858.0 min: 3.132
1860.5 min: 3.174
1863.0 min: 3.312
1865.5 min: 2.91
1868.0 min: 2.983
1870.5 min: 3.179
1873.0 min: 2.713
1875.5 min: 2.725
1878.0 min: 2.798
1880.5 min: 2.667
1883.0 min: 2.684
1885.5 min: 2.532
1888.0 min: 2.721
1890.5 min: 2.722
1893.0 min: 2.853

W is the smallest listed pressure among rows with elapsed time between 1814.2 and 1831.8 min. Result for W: 2.173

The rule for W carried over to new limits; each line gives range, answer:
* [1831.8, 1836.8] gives 2.752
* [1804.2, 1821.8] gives 2.286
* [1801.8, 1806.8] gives 2.289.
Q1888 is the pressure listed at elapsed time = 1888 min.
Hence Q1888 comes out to 2.721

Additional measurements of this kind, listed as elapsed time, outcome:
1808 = 2.354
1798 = 2.225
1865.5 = 2.91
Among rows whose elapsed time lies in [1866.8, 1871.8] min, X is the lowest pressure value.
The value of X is 2.983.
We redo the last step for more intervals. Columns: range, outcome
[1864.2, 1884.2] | 2.667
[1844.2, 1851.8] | 3.189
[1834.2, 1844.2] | 2.869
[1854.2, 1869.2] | 2.884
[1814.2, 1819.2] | 2.364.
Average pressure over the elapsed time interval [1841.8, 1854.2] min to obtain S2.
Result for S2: 3.29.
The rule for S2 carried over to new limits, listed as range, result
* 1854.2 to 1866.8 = 3.08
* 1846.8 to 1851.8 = 3.25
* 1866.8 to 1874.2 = 2.96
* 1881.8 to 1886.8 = 2.61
